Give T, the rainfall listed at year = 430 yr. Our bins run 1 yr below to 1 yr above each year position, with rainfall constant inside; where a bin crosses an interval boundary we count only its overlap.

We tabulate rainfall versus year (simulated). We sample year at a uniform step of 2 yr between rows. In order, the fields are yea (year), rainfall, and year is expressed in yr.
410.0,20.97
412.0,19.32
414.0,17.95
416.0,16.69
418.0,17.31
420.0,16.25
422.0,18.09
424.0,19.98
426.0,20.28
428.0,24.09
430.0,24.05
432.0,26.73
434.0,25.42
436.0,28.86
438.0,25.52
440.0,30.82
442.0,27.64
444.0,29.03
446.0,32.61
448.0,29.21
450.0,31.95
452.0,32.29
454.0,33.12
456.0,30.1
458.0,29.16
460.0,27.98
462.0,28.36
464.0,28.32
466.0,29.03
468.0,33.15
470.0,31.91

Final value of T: 24.05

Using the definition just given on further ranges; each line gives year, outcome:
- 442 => 27.64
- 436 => 28.86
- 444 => 29.03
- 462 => 28.36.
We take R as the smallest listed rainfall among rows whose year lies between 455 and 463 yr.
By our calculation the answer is 27.98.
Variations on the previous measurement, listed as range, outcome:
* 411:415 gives 17.95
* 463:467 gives 28.32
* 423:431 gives 19.98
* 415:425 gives 16.25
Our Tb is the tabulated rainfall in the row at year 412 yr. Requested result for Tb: 19.32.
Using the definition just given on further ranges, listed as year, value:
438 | 25.52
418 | 17.31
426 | 20.28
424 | 19.98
